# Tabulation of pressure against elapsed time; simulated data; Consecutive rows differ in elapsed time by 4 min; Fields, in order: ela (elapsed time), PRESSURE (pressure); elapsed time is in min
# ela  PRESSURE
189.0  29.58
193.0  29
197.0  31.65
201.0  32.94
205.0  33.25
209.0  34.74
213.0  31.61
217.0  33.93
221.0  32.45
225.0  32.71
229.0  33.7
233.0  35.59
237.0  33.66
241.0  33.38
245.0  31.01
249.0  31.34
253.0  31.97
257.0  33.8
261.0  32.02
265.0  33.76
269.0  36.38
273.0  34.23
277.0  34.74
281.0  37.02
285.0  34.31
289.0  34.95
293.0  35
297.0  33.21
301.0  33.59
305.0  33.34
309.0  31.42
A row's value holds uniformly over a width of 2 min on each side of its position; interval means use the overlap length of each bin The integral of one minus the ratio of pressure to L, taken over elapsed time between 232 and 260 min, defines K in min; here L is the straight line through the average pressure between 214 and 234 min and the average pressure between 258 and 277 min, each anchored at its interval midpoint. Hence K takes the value 0.8 min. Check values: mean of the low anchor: 33.5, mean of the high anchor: 34.1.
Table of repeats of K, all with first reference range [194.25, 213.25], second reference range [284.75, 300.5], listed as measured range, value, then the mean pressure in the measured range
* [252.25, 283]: -0.4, 34.3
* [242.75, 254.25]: 0.7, 31.4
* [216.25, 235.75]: -0.3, 33.7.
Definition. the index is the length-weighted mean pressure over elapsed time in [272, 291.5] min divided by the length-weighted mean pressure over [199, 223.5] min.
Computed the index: 1.06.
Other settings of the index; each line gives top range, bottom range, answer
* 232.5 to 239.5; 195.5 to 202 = 1.06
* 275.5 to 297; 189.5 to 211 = 1.09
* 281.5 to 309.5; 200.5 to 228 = 1.03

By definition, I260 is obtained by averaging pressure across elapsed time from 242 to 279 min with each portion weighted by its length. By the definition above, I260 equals 33.3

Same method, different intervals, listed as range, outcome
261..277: 34.4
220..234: 33.6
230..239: 34.5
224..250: 33.1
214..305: 33.7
